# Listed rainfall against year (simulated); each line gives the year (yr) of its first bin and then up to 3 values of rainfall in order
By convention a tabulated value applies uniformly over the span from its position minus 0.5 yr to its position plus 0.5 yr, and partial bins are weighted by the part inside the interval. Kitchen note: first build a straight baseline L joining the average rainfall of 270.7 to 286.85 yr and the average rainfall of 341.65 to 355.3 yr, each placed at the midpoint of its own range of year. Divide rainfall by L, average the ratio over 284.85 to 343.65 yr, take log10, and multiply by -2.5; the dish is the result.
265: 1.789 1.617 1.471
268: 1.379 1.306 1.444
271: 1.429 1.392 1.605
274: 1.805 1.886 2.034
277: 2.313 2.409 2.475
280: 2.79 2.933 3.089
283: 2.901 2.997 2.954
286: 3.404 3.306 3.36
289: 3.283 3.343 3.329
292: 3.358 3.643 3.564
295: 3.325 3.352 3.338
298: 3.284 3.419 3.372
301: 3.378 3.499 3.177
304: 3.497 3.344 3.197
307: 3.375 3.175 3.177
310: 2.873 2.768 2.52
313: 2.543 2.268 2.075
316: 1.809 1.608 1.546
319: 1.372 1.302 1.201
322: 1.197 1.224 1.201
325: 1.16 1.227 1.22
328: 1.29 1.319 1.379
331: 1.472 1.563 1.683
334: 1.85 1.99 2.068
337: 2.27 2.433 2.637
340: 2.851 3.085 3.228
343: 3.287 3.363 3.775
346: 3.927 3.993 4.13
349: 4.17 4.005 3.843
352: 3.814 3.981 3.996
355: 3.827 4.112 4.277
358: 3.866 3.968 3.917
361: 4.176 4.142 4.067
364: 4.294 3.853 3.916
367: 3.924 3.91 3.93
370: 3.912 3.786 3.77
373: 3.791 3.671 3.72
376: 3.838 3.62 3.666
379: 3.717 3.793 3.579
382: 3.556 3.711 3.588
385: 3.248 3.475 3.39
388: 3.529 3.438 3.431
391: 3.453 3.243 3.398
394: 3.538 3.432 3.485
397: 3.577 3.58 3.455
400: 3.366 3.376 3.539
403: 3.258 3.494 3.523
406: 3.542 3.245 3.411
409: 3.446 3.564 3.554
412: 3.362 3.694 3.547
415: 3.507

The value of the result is 0.197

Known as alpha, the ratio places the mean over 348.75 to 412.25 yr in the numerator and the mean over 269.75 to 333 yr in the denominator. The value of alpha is 1.50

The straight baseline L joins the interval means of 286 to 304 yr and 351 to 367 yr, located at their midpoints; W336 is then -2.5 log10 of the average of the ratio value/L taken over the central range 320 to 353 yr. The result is 0.49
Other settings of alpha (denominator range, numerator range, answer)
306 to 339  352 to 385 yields 2.02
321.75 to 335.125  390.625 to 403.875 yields 2.46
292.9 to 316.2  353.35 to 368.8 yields 1.30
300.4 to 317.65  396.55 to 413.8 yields 1.23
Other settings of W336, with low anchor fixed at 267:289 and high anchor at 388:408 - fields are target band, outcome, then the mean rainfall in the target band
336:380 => -0.20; 3.71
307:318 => 0.07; 2.48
